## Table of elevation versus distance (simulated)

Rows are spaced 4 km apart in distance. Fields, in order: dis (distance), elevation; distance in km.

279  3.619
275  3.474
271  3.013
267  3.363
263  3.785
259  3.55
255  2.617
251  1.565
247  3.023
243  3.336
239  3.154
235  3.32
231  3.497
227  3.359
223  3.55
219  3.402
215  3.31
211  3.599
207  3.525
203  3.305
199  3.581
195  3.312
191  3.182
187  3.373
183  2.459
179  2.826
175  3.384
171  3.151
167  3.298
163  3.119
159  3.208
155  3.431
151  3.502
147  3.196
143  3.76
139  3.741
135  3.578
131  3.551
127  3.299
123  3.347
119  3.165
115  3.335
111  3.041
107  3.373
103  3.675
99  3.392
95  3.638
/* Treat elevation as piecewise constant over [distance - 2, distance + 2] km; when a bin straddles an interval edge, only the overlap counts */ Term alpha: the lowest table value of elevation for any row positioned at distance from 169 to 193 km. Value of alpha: 2.459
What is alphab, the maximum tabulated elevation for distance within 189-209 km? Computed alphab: 3.581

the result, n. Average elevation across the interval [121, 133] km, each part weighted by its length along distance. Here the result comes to 3.4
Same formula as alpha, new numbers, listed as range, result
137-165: 3.119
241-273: 1.565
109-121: 3.041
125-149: 3.196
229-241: 3.154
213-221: 3.31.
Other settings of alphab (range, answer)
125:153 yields 3.76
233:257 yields 3.336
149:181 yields 3.502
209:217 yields 3.599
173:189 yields 3.384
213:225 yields 3.55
